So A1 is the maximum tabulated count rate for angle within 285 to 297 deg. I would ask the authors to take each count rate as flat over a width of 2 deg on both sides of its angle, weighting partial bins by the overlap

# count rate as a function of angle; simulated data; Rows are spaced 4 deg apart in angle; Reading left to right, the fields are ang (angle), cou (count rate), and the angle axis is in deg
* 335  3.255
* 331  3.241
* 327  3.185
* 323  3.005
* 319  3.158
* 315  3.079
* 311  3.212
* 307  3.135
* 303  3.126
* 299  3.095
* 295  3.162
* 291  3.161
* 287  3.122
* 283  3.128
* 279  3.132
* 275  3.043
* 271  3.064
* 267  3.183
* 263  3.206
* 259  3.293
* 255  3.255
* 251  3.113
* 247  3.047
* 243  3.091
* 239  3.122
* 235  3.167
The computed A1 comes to 3.162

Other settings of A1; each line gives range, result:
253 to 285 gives 3.293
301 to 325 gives 3.212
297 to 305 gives 3.126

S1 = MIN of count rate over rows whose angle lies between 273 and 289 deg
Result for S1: 3.043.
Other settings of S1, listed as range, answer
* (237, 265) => 3.047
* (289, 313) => 3.095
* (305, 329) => 3.005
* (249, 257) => 3.113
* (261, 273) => 3.064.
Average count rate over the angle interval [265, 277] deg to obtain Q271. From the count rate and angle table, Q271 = 3.1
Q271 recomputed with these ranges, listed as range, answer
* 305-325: 3.12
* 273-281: 3.09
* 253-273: 3.2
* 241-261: 3.16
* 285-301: 3.14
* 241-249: 3.07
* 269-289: 3.1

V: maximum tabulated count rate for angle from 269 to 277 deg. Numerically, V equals 3.064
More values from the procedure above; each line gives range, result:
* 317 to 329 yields 3.185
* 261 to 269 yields 3.206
